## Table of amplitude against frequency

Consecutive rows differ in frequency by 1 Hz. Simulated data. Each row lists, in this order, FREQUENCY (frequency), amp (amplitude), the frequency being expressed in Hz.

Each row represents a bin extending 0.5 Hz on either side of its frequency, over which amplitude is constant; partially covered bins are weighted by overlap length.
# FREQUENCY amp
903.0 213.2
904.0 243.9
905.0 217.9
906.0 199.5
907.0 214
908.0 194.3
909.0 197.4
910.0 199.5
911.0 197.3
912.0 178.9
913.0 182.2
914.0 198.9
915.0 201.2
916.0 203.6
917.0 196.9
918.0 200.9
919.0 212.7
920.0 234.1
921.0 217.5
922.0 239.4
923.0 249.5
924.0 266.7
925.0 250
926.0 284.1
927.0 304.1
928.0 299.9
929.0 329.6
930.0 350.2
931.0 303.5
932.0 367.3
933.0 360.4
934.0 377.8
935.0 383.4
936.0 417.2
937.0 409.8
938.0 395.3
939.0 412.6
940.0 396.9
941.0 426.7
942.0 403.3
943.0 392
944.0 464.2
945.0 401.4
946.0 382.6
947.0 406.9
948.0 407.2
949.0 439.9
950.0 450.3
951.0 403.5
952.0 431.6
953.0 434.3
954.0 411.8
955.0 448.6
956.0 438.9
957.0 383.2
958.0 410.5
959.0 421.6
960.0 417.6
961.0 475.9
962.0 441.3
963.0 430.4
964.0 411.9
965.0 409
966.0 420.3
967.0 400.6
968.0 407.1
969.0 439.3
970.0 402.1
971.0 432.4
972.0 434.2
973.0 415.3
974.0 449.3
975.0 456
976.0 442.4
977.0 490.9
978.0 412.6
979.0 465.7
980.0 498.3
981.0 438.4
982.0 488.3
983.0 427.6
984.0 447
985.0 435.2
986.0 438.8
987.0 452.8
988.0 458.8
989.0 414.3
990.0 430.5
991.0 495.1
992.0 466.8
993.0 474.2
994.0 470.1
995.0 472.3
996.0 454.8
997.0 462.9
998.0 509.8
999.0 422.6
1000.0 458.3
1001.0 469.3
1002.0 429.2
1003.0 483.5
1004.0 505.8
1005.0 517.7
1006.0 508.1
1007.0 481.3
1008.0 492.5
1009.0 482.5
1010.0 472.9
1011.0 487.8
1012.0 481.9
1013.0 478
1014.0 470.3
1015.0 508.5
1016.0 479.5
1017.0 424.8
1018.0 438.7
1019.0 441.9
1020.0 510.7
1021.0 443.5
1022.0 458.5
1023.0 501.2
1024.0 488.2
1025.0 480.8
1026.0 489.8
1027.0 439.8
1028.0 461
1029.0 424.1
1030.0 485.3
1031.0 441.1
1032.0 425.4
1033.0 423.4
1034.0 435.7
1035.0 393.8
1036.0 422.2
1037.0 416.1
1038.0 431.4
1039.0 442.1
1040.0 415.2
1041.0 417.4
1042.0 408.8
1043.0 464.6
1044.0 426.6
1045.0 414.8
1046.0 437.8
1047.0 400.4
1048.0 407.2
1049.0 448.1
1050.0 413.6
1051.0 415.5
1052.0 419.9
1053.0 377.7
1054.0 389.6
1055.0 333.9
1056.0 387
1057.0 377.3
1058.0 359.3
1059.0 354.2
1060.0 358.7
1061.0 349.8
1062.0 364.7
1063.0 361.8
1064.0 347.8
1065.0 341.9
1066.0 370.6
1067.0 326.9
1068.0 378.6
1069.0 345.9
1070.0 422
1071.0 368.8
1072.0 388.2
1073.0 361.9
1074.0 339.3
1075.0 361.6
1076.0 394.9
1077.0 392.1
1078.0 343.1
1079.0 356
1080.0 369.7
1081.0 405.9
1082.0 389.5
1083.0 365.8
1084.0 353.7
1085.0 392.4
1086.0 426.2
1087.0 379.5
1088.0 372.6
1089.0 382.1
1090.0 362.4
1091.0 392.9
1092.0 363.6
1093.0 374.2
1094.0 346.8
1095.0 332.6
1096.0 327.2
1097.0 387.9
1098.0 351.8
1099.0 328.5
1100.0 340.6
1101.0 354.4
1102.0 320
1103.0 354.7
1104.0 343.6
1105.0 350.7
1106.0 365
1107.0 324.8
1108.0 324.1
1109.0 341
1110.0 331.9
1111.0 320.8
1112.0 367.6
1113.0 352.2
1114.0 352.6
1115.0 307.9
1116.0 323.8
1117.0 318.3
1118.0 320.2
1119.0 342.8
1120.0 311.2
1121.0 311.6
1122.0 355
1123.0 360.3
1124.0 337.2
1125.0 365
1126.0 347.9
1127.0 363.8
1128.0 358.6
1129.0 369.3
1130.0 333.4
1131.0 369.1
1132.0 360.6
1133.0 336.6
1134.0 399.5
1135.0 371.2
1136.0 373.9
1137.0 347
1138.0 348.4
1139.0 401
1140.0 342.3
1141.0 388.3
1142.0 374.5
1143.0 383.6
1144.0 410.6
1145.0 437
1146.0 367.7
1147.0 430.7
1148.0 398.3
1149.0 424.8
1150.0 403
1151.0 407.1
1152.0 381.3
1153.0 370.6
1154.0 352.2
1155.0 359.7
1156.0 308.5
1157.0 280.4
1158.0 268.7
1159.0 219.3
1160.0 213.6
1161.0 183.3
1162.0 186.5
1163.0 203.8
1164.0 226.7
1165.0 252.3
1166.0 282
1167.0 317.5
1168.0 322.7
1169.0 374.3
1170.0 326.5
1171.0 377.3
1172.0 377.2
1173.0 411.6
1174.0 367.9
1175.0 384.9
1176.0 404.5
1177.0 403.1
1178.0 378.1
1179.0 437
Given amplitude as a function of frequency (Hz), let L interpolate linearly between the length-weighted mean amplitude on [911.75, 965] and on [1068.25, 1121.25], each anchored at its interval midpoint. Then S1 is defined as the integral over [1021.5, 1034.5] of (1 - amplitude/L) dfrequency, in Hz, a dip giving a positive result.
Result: -3.8 Hz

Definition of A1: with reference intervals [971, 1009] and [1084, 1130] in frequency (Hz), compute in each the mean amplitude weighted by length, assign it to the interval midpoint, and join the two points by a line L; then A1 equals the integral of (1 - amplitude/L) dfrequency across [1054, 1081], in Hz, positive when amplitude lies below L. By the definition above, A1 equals 1.56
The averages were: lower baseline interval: 461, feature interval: 365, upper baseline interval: 350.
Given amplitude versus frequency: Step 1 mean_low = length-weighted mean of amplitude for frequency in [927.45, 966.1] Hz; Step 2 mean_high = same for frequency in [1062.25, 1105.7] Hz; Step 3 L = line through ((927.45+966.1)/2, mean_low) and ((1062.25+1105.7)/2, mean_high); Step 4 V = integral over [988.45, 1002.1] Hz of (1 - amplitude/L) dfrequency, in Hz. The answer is -2.5 Hz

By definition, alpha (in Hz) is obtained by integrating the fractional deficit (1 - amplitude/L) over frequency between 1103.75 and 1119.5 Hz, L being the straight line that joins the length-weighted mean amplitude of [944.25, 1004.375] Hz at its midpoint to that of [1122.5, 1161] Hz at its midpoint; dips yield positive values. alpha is 1.5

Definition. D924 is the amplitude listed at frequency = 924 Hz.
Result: 266.7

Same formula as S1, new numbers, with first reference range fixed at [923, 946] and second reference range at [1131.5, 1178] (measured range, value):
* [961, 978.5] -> -3.5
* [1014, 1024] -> -3.2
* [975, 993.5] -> -5.0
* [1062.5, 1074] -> -0.4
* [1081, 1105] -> -0.9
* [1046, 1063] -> -1.6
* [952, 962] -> -1.9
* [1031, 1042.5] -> -2.2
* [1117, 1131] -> 0.1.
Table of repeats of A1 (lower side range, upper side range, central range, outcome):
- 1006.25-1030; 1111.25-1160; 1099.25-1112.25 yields 1.5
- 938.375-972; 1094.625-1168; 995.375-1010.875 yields -3.1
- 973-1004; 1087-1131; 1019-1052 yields -2.0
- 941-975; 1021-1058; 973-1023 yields -4.7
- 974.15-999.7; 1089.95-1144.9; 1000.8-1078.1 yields -1.5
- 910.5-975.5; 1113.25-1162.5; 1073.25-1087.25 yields -1.0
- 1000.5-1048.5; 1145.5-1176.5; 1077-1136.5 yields 3.8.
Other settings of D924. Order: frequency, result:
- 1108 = 324.1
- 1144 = 410.6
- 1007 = 481.3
